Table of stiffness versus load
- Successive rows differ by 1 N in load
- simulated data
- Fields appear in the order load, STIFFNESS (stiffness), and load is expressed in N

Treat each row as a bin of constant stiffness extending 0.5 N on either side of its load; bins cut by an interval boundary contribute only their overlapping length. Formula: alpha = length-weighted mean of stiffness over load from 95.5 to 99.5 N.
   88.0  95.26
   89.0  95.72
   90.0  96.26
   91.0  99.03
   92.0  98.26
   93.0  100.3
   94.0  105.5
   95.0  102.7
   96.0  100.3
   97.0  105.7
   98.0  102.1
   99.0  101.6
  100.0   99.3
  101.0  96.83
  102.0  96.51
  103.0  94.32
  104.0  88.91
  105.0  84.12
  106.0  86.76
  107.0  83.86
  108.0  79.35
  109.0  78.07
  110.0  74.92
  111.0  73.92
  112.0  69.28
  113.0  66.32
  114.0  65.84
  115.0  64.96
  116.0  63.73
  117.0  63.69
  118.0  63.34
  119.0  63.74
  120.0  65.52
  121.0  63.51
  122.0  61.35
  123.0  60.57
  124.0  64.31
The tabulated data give 102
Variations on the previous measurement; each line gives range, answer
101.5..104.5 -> 93.2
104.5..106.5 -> 85.4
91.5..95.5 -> 102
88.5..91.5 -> 97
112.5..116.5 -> 65.2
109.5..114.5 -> 70.1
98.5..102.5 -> 98.6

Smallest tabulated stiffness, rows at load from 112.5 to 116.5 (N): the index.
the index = 63.73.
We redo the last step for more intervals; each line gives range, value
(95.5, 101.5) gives 96.83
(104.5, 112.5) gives 69.28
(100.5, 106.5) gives 84.12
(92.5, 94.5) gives 100.3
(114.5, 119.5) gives 63.34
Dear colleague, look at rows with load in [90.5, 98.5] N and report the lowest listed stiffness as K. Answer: 98.26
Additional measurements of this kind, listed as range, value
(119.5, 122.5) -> 61.35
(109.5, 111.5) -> 73.92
